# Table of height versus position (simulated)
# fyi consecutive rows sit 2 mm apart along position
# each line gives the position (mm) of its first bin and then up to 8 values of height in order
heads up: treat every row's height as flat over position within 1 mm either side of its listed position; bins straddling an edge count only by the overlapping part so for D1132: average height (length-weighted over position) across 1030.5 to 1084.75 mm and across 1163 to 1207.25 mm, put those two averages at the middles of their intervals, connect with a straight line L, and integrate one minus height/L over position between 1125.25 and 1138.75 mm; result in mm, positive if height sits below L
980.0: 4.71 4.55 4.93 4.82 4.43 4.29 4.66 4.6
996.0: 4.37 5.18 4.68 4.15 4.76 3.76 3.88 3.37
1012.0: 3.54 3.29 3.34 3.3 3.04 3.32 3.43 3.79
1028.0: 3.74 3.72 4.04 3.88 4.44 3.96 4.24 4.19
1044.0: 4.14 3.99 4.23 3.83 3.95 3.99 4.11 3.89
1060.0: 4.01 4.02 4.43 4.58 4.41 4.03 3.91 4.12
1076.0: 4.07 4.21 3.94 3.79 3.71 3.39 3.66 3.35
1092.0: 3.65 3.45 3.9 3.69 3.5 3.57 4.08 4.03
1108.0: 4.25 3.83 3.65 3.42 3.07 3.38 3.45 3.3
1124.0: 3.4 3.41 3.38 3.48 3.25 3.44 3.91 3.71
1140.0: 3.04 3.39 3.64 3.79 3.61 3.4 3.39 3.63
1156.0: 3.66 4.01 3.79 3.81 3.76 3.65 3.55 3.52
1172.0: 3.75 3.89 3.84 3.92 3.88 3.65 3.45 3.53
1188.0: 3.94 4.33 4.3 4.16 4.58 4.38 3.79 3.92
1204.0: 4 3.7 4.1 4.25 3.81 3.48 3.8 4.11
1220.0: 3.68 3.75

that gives 1.6 mm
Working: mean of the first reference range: 4.08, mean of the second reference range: 3.89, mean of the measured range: 3.51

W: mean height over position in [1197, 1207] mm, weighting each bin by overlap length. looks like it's 3.96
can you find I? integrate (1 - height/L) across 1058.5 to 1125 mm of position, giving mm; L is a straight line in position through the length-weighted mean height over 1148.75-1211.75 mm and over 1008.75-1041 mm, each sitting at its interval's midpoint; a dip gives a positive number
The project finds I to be -1.02 mm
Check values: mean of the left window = 3.65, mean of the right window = 3.85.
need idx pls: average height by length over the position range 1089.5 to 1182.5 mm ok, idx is 3.62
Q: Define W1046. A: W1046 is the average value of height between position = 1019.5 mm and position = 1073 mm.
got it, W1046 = 3.98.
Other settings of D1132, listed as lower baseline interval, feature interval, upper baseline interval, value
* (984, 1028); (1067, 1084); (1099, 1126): -1.3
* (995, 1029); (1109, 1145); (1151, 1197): 3.5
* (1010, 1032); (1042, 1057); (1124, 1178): -2.3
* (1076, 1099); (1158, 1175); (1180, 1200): 0.9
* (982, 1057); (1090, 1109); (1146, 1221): 0.8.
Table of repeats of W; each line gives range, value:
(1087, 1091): 3.5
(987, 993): 4.46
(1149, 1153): 3.4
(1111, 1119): 3.38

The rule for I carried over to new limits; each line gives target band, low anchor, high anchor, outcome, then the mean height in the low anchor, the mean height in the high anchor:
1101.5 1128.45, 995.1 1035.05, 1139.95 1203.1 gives 1.5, 3.83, 3.79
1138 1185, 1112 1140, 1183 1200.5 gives 1.4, 3.42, 4.06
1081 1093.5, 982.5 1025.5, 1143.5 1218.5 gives 1.2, 4.06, 3.84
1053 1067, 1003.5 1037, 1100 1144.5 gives -2.0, 3.67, 3.55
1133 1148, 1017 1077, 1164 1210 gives 1.4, 3.96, 3.91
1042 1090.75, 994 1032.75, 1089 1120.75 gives -3.5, 3.84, 3.64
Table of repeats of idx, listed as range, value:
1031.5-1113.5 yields 3.95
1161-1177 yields 3.72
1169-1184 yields 3.76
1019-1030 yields 3.49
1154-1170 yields 3.73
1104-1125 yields 3.6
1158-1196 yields 3.84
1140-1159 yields 3.58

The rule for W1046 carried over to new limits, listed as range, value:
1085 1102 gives 3.57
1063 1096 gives 3.92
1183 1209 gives 4.01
